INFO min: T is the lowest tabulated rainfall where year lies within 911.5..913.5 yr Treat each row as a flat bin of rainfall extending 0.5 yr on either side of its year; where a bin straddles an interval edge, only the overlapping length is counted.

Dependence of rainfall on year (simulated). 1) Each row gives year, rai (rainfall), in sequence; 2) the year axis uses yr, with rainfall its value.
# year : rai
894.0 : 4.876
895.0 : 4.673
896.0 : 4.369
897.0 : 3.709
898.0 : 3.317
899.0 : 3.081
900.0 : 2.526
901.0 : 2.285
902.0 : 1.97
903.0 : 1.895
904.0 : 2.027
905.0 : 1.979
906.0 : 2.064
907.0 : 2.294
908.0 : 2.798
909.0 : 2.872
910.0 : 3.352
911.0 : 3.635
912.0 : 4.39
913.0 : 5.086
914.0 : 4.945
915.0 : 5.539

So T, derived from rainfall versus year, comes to 4.39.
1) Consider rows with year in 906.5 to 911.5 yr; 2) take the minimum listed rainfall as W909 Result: 2.294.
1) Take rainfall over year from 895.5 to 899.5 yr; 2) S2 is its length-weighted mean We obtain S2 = 3.62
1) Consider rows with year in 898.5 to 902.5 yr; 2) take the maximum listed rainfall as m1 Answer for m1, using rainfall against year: 3.081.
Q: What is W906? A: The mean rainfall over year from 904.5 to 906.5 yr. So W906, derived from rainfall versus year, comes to 2.02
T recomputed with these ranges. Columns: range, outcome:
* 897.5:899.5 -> 3.081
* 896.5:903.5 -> 1.895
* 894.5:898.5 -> 3.317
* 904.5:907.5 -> 1.979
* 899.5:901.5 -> 2.285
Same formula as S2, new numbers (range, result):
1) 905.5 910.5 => 2.68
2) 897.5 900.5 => 2.97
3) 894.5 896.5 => 4.52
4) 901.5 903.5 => 1.93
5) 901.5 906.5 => 1.99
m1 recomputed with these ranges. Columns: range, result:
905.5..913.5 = 5.086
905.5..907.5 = 2.294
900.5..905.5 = 2.285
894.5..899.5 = 4.673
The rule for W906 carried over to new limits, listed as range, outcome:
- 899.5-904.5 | 2.14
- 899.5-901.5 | 2.41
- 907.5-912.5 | 3.41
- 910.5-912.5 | 4.01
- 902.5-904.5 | 1.96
